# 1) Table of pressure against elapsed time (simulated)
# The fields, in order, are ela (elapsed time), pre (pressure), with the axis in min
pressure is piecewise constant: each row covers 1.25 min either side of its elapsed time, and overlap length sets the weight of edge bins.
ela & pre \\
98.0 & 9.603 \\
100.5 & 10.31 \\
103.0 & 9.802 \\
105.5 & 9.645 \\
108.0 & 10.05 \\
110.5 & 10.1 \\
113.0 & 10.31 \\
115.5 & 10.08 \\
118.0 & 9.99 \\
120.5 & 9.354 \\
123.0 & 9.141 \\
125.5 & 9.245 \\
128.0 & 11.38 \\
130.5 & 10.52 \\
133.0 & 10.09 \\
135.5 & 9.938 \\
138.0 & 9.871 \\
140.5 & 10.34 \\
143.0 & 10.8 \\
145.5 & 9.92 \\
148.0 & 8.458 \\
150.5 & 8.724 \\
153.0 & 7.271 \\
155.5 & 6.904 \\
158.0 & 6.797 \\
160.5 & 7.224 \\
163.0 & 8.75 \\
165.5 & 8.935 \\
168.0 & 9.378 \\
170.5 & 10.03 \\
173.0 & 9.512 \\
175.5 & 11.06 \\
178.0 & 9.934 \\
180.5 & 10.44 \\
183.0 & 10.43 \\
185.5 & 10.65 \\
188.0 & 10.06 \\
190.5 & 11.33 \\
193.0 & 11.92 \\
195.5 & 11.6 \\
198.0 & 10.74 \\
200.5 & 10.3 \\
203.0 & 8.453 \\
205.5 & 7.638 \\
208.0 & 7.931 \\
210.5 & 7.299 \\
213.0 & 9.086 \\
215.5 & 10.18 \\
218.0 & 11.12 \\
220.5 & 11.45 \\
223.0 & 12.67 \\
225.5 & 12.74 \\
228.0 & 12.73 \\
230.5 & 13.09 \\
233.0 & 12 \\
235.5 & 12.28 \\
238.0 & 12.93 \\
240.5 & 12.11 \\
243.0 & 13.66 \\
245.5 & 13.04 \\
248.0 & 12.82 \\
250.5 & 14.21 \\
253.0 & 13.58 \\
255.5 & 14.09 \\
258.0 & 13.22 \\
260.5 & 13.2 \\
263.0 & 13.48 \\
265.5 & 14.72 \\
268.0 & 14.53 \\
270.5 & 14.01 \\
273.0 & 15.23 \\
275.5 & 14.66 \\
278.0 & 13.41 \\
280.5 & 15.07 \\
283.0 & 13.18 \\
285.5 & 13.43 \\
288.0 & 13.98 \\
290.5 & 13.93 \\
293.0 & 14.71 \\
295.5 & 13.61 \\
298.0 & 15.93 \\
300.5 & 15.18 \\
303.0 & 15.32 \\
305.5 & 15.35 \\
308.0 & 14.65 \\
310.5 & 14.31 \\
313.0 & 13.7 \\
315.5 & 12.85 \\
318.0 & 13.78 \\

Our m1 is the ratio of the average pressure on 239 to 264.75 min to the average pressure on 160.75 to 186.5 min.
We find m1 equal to 1.4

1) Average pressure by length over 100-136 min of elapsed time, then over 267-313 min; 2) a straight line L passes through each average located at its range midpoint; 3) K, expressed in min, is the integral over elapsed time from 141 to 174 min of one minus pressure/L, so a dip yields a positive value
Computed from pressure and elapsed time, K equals 6.9 min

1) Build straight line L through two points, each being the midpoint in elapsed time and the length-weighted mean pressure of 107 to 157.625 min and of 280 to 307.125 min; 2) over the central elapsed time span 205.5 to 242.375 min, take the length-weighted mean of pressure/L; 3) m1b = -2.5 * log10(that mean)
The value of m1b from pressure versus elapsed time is 0.11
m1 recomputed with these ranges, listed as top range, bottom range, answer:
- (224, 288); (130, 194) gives 1.41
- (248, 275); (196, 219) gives 1.51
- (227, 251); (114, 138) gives 1.29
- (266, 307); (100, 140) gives 1.45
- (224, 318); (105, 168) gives 1.48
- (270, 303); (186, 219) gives 1.46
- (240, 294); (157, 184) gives 1.48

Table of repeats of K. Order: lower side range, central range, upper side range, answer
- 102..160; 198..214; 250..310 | 4.4 min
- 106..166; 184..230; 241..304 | 5.1 min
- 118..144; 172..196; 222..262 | 1.7 min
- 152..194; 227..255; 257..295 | -1.1 min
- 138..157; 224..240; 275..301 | -0.6 min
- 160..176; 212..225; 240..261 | 0.8 min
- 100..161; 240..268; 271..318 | -0.9 min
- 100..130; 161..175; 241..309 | 2.5 min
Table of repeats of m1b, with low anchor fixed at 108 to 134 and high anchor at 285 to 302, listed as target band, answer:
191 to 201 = 0.07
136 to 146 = 0.03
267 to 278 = -0.04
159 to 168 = 0.30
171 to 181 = 0.12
